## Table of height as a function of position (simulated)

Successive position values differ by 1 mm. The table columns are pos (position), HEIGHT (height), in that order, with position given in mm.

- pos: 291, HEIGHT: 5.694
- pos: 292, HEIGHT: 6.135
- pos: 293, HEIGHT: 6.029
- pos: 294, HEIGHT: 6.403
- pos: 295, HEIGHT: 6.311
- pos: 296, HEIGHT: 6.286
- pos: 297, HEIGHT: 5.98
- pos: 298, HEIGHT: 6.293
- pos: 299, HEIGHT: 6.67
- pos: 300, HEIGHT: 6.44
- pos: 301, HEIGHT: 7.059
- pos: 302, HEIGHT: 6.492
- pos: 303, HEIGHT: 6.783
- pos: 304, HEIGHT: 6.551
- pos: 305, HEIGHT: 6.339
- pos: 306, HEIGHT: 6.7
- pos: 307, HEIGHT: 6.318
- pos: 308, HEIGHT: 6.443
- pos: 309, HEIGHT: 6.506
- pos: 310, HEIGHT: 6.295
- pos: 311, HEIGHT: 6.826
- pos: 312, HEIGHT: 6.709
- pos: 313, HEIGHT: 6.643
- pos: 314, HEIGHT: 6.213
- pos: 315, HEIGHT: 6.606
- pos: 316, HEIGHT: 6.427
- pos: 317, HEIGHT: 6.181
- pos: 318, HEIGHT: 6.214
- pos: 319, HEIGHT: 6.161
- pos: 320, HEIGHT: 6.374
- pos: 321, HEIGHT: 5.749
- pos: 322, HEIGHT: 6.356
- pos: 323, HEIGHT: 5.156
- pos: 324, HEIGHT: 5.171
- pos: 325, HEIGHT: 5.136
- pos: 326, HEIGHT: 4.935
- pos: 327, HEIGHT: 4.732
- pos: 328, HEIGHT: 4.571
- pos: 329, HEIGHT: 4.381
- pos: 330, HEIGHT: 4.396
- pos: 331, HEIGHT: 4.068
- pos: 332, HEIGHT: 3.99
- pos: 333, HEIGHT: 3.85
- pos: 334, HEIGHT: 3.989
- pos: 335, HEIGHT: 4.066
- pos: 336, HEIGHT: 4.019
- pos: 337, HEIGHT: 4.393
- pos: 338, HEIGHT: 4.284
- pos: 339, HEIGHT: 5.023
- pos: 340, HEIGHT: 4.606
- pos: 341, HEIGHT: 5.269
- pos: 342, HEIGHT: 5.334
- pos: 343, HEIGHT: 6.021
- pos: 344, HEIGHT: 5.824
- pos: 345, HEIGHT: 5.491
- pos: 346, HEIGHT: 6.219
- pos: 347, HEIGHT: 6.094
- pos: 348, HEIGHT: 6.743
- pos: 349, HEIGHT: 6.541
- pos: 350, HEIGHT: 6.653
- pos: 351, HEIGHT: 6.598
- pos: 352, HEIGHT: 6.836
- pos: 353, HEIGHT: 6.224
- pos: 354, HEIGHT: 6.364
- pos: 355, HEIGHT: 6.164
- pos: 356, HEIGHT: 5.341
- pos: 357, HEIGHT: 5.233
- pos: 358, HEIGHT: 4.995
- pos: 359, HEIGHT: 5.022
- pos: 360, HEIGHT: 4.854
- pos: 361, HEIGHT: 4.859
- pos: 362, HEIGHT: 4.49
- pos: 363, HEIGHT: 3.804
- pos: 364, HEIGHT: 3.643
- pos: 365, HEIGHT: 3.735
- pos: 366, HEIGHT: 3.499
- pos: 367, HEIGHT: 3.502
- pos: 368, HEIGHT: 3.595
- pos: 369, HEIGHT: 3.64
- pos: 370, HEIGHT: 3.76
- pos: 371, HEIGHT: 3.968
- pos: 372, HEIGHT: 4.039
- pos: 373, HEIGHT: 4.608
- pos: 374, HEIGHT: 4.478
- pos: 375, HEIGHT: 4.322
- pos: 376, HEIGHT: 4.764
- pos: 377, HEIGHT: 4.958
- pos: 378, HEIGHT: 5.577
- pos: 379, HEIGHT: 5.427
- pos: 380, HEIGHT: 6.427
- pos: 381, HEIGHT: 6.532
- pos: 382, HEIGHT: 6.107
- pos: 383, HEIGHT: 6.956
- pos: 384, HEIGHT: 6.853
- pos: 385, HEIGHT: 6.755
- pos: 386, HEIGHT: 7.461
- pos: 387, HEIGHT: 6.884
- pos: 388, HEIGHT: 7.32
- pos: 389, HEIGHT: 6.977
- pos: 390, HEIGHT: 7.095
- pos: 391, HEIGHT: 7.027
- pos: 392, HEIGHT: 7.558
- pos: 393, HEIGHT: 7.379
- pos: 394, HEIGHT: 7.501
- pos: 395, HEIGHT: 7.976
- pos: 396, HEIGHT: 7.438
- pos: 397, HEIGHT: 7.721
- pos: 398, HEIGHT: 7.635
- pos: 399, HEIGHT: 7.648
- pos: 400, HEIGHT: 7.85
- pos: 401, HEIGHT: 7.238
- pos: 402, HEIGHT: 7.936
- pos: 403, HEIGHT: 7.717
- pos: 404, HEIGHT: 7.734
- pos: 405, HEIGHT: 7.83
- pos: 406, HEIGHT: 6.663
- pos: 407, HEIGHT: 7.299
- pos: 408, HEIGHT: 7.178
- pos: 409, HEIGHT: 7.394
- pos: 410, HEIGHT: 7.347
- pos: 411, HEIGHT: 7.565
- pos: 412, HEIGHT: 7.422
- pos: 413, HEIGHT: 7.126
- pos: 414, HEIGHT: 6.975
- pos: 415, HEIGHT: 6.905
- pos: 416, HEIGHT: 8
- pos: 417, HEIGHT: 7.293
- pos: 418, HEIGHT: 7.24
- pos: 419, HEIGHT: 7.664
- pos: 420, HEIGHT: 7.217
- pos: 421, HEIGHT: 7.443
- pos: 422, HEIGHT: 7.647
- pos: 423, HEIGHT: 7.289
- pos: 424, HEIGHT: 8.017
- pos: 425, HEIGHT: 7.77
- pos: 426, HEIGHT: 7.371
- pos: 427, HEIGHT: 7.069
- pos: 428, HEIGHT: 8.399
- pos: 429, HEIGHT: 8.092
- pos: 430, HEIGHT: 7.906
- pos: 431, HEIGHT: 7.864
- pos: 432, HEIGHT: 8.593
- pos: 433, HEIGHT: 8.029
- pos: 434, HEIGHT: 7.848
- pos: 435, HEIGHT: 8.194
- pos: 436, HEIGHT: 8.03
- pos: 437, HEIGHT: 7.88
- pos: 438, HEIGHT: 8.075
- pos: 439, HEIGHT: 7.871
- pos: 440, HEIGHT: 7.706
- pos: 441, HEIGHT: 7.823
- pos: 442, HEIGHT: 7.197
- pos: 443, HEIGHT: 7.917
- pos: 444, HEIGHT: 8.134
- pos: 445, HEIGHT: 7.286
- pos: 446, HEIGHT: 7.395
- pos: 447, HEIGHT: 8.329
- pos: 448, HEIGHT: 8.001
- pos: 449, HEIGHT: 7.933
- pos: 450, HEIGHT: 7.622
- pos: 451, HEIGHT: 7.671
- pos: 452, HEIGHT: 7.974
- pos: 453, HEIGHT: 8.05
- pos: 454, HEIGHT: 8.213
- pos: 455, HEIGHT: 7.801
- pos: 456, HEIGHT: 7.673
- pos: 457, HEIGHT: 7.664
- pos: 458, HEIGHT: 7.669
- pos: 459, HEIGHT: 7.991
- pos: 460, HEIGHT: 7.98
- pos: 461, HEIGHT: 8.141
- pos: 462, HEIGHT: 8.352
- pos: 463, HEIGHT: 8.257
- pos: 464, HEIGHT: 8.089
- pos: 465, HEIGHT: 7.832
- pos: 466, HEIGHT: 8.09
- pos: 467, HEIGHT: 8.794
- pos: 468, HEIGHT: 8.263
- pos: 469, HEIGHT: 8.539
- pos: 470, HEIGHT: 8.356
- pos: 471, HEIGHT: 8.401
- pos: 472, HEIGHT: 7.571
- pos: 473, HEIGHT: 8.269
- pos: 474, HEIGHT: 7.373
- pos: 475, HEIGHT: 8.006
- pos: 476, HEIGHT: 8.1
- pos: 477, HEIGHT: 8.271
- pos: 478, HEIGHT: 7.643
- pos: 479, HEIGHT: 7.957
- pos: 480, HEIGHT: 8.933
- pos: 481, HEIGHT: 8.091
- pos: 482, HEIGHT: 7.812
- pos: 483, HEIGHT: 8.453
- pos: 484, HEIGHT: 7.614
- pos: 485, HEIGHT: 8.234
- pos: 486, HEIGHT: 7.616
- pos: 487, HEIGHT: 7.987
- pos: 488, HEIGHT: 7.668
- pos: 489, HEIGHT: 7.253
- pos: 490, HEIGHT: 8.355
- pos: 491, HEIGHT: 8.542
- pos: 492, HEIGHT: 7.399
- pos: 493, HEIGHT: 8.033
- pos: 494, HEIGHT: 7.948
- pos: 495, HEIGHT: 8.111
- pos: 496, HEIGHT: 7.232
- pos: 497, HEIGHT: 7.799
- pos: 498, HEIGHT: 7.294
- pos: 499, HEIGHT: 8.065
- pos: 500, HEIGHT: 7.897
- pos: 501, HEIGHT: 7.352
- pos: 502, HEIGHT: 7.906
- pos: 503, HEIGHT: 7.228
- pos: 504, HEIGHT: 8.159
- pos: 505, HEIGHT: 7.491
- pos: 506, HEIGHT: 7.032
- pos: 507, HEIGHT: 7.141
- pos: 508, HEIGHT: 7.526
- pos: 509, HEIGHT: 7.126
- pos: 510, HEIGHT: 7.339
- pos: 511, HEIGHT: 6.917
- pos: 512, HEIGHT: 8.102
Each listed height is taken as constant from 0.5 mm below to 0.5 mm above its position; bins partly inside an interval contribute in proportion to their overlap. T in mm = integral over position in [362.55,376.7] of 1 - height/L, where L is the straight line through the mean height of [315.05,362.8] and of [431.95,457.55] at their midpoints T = 4.9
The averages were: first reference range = 5.35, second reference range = 7.87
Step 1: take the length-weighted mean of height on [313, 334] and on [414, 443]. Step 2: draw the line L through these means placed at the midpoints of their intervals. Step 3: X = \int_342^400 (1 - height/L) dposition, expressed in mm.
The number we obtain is 5.4 mm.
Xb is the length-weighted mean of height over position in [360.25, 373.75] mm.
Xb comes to 3.96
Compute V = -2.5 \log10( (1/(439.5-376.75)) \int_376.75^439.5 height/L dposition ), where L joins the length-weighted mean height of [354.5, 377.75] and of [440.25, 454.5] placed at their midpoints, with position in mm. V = -0.20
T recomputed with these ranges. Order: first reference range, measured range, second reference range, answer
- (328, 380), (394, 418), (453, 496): -4.72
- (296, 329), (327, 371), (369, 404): 9.58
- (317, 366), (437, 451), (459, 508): -1.21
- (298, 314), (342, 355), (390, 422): 1.28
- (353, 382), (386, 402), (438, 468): -4.75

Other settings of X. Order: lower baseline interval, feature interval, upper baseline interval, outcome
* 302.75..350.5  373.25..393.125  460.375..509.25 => 0.44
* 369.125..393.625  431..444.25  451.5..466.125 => -0.93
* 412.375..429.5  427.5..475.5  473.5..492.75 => -1.58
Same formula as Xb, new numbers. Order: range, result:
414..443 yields 7.72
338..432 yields 6.36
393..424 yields 7.47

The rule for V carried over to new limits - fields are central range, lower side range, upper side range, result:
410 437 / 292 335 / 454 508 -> -0.064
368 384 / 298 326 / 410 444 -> 0.366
